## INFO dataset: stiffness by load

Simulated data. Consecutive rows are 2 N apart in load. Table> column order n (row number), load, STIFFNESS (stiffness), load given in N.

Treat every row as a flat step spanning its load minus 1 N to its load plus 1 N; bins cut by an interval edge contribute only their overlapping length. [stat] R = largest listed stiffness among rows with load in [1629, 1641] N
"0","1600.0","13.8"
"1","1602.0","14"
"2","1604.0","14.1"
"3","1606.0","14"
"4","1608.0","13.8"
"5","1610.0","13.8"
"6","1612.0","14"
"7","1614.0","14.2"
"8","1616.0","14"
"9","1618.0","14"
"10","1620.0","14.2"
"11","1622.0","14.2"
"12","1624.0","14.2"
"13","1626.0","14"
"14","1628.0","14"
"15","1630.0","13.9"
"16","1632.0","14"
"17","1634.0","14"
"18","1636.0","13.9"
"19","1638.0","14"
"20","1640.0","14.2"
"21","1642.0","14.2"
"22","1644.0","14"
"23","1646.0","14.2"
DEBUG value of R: 14.2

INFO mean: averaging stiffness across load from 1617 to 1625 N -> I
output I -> 14.1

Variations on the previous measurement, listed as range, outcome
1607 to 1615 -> 13.9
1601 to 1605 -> 14.1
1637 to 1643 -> 14.1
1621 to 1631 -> 14.1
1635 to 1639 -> 13.9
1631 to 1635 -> 14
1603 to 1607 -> 14.1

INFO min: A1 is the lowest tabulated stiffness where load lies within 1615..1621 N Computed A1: 14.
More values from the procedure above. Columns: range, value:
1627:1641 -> 13.9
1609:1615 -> 13.8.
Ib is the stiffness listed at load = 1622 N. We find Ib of 14.2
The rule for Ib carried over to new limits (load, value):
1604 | 14.1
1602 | 14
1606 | 14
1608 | 13.8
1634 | 14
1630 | 13.9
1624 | 14.2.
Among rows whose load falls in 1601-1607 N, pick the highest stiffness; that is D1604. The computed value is 14.1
